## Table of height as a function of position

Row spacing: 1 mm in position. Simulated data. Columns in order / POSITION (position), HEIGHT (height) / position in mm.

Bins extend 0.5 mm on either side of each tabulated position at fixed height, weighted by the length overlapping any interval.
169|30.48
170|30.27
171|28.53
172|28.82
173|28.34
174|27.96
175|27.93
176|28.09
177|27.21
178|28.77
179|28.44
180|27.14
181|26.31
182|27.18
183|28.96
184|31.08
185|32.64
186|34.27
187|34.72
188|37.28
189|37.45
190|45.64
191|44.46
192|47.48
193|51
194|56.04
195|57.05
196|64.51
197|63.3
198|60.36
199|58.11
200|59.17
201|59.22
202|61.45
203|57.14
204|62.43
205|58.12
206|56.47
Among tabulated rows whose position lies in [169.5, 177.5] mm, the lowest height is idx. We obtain 27.21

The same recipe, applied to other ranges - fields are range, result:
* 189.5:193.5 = 44.46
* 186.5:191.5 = 34.72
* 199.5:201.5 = 59.17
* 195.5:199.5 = 58.11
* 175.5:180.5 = 27.14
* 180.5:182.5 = 26.31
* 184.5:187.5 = 32.64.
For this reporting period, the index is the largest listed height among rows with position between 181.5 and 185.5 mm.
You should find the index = 32.64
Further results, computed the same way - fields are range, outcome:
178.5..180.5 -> 28.44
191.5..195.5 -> 57.05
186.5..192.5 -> 47.48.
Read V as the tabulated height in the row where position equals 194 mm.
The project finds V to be 56.04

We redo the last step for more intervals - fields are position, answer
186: 34.27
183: 28.96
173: 28.34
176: 28.09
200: 59.17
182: 27.18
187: 34.72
